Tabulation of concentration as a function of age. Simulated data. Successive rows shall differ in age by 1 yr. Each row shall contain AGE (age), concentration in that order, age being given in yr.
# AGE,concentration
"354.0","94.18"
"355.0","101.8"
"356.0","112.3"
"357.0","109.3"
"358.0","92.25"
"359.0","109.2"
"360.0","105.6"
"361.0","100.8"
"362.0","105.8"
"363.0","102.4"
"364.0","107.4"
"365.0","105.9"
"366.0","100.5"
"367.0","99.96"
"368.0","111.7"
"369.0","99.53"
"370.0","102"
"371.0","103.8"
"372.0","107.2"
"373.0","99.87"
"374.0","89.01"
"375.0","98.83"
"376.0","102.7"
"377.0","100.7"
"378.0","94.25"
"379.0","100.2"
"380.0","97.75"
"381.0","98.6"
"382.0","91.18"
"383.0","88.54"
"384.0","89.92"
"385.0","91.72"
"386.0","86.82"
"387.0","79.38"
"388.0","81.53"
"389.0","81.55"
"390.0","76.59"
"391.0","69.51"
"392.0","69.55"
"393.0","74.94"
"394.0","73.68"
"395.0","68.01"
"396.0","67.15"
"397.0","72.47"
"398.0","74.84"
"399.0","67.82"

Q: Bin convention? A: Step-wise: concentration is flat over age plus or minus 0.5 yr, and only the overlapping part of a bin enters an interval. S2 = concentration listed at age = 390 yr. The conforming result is 76.59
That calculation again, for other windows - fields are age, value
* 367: 99.96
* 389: 81.55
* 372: 107.2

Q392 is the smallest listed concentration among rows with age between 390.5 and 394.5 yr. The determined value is 69.51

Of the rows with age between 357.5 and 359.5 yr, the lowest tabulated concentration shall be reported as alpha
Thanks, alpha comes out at 92.25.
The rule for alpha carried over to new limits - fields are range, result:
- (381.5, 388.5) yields 79.38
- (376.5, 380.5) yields 94.25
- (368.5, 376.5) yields 89.01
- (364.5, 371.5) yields 99.53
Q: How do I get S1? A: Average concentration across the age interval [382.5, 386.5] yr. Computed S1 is 89.2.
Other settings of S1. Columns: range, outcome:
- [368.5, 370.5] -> 101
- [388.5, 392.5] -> 74.3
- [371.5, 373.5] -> 104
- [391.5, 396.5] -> 70.7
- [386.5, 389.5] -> 80.8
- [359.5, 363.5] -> 104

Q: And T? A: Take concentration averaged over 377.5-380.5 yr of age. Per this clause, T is 97.4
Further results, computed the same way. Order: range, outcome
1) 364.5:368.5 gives 105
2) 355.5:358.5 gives 105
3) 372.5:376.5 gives 97.6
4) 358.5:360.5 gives 107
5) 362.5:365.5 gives 105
